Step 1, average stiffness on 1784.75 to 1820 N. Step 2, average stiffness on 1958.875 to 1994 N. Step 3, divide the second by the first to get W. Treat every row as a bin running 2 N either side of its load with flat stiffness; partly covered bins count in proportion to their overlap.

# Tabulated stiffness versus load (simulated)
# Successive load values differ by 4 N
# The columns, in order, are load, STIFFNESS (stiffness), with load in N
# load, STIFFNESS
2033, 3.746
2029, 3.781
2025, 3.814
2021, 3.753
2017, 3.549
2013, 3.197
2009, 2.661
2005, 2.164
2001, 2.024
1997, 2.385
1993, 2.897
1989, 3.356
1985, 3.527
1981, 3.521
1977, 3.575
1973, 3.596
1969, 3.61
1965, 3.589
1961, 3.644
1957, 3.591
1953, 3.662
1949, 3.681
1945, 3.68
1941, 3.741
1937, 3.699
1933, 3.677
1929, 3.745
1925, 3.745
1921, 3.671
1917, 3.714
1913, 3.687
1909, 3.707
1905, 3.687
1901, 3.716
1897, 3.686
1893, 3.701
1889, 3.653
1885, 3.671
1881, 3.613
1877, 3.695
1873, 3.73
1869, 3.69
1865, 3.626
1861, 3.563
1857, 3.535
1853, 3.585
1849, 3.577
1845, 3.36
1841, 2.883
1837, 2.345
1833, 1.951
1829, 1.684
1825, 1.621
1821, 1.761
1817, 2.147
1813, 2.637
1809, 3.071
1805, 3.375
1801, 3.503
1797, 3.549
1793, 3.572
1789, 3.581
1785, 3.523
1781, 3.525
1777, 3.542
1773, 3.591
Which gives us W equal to 1.1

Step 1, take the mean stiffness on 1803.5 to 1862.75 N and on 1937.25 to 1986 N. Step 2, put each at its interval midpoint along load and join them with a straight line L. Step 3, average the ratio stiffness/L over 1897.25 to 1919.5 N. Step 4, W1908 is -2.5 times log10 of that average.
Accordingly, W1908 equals -0.14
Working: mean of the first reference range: 2.73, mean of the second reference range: 3.62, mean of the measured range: 3.7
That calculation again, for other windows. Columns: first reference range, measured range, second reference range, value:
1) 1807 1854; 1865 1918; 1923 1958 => -0.165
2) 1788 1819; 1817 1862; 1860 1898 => 0.270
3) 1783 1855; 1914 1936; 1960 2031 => -0.194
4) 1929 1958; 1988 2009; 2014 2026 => 0.399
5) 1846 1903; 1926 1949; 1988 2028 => -0.115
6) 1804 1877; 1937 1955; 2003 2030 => -0.184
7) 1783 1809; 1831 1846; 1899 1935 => 0.348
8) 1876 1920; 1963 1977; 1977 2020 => -0.134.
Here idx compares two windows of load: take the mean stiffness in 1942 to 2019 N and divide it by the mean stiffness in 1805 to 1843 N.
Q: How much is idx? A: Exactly 1.42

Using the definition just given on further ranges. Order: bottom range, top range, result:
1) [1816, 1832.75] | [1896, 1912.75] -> 2.06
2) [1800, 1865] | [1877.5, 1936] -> 1.32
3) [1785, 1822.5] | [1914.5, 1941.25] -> 1.21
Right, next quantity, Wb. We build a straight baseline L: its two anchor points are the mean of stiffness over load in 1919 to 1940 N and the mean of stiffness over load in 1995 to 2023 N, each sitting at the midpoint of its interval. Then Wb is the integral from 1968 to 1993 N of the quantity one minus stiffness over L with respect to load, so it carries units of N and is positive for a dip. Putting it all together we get -2.7 N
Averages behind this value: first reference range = 3.71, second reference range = 2.82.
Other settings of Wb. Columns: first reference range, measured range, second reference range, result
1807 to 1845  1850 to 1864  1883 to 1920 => -3.4 N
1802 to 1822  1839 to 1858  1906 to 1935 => -2.2 N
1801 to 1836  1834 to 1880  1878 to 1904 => -4.9 N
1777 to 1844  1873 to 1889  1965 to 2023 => -3.9 N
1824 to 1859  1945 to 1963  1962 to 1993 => -1.5 N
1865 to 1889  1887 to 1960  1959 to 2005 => -4.8 N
